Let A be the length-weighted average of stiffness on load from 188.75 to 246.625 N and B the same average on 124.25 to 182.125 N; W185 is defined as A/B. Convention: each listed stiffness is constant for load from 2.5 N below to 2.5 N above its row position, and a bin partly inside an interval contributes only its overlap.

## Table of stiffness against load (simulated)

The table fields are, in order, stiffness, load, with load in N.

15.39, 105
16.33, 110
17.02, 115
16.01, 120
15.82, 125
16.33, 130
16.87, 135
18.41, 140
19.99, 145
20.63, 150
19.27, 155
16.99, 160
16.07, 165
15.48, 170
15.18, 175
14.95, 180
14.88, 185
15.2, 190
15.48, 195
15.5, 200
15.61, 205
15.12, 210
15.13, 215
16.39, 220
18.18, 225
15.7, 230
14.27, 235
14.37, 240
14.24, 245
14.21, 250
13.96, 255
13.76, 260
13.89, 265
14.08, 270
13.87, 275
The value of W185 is 0.90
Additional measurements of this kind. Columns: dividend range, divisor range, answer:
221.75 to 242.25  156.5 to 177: 0.97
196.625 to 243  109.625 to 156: 0.88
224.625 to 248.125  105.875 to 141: 0.91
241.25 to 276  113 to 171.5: 0.80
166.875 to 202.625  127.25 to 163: 0.83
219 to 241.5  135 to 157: 0.82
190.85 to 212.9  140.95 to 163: 0.81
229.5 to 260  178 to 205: 0.94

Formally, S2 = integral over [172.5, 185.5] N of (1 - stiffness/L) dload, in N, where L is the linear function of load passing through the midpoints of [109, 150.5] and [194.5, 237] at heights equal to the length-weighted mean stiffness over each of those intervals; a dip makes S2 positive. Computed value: 1.1 N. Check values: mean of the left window 17.4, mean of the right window 15.7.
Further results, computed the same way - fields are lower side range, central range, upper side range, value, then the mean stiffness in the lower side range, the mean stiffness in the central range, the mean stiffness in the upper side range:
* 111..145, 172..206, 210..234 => 2.4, 17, 15.2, 16.1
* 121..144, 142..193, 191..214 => -2.0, 17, 16.9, 15.4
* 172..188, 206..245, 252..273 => -2.9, 15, 15.5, 13.9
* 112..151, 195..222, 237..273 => -0.3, 17.5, 15.5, 14.1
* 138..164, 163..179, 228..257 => 2.2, 18.9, 15.5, 14.4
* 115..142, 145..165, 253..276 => -3.2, 16.7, 18.7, 13.9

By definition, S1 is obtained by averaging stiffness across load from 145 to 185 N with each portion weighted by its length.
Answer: 17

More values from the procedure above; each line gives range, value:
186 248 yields 15.4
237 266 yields 14.1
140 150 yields 19.8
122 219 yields 16.5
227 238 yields 15.1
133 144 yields 18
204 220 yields 15.4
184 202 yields 15.3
